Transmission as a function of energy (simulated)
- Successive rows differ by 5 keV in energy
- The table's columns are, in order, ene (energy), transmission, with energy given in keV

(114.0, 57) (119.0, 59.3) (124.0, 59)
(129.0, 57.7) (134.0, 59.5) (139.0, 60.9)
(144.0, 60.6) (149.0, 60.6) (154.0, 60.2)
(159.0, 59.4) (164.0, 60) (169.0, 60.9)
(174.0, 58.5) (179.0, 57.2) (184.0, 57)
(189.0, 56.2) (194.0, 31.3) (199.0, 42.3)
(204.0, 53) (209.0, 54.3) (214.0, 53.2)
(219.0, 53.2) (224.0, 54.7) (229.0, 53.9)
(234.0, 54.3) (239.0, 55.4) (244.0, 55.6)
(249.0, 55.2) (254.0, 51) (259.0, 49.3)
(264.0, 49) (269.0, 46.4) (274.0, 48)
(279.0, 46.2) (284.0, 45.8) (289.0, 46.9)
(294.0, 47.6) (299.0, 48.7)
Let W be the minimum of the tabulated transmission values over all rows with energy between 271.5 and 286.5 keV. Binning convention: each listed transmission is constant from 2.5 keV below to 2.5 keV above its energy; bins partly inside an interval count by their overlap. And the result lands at 45.8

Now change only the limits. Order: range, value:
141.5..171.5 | 59.4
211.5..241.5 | 53.2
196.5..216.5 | 42.3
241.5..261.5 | 49.3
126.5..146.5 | 57.7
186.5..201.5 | 31.3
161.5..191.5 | 56.2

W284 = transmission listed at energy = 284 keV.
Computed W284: 45.8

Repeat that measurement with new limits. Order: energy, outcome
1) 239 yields 55.4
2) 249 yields 55.2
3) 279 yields 46.2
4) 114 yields 57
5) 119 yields 59.3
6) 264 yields 49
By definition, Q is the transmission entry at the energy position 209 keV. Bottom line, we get 54.3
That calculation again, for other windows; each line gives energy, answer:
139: 60.9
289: 46.9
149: 60.6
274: 48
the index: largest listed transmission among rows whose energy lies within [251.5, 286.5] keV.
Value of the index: 51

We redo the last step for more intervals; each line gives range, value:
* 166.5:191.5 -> 60.9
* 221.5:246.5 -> 55.6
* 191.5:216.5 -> 54.3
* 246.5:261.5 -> 55.2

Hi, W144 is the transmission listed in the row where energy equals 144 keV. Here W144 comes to 60.6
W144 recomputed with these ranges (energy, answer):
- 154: 60.2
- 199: 42.3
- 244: 55.6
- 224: 54.7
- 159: 59.4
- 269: 46.4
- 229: 53.9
